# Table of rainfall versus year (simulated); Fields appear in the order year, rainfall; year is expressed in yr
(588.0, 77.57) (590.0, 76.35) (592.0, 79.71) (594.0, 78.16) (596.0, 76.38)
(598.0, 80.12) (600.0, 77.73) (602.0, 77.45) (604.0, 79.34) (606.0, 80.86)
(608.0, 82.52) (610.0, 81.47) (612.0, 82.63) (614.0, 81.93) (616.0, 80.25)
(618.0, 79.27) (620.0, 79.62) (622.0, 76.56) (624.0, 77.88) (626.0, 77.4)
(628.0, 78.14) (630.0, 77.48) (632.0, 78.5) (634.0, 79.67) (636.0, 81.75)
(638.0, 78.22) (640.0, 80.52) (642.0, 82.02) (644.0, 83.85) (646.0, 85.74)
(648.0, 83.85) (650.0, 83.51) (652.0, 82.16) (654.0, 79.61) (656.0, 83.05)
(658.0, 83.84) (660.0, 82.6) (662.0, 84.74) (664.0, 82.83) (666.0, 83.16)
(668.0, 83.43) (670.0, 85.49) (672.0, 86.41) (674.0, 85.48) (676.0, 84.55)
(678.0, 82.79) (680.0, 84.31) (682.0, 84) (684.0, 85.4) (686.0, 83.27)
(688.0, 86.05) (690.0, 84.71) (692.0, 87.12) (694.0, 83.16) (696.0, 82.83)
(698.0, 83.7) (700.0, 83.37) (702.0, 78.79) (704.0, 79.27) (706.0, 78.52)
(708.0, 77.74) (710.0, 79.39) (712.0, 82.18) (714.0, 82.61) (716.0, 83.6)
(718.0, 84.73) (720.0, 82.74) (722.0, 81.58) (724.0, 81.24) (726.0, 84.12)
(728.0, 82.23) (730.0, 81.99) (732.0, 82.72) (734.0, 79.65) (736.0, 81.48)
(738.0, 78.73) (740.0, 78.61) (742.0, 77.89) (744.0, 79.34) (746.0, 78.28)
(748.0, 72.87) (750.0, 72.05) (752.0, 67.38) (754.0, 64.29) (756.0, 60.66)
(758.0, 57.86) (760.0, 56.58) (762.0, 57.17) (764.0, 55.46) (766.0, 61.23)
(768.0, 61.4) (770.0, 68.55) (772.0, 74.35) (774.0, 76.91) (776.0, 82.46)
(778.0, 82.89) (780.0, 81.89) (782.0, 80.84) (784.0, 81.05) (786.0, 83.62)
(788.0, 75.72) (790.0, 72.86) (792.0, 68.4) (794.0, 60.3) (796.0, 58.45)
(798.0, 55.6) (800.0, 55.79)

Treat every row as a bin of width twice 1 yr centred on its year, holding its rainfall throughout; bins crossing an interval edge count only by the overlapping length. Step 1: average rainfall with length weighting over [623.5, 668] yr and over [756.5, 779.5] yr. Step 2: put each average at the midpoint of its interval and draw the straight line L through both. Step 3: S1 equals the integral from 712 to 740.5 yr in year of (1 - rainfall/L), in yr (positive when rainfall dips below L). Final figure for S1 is -4.0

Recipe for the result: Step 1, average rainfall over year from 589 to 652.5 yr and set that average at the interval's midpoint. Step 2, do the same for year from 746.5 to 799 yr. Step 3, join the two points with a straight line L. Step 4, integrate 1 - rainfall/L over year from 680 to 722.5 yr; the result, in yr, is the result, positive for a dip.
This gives -4.87 yr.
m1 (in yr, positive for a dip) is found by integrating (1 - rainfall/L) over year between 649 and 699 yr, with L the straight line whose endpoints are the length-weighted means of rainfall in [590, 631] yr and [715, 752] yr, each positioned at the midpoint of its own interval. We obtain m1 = -2.8 yr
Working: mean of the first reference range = 79.2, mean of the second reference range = 79.9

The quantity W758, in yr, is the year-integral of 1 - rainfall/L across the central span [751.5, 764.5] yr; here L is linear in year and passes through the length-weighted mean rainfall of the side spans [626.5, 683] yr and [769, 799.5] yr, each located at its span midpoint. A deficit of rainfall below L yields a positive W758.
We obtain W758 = 2.7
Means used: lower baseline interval 82.5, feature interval 59.8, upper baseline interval 73.3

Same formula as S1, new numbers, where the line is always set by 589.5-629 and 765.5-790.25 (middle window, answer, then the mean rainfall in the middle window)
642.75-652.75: -0.68 yr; 83.8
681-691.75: -0.98 yr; 84.9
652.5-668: -0.91 yr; 82.8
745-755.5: 0.84 yr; 70.5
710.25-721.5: -0.82 yr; 82.8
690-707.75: -1.03 yr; 82.1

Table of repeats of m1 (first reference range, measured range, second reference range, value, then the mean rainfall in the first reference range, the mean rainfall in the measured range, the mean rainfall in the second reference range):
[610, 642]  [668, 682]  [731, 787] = -1.4 yr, 79.5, 84.7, 72.7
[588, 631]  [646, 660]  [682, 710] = -0.4 yr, 79.1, 82.9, 82.5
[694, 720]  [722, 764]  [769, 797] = 2.7 yr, 81.5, 73.5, 74.9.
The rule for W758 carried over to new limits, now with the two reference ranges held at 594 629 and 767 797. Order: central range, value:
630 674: -2.5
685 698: -1.3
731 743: -0.7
